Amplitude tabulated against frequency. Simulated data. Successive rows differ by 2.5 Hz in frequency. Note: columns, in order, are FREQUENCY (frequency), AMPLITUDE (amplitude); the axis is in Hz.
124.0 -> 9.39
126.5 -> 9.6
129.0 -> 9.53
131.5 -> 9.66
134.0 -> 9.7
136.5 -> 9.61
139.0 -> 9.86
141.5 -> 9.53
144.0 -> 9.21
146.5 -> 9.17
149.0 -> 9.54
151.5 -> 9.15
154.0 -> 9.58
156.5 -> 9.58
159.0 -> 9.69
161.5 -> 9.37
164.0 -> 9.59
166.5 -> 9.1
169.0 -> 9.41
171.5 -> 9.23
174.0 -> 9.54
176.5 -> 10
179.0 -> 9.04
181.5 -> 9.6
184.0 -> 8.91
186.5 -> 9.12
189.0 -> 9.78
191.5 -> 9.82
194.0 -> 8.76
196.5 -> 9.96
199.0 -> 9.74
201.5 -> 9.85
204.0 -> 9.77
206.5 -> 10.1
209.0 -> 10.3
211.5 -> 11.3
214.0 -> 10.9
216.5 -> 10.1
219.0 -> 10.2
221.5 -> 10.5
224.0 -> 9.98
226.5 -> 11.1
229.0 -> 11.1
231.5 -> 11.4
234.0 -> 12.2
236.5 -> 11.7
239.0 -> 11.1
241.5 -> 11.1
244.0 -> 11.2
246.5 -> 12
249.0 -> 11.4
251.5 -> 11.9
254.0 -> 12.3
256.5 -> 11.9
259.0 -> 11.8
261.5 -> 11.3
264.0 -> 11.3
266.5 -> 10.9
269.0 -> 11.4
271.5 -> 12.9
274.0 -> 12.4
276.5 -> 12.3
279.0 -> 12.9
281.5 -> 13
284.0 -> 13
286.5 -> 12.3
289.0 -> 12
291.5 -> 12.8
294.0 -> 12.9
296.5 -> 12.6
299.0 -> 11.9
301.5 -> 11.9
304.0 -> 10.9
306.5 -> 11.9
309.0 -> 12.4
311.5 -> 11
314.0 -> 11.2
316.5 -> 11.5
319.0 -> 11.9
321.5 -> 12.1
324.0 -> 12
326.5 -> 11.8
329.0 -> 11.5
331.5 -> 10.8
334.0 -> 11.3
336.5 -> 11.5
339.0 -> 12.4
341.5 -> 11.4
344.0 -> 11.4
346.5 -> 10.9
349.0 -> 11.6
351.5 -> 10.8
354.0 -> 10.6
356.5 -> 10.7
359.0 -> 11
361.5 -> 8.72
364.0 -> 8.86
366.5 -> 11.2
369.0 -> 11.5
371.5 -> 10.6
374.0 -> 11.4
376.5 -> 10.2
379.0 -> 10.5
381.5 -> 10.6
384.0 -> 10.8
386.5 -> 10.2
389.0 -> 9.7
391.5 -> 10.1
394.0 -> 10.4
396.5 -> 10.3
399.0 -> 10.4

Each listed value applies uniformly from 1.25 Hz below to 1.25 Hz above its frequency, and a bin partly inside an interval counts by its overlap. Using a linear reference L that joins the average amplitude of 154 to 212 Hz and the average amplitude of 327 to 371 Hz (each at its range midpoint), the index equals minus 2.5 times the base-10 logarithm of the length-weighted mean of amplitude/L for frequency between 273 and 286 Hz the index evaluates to -0.22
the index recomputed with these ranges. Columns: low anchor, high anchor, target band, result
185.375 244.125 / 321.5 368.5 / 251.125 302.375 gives -0.14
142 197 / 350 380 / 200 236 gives -0.10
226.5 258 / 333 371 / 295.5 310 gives -0.07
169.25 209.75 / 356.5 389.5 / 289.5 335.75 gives -0.16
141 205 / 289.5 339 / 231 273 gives -0.08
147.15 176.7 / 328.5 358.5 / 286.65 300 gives -0.16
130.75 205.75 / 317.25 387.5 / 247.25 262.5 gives -0.16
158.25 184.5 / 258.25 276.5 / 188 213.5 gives 0.02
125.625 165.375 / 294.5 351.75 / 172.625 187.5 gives 0.06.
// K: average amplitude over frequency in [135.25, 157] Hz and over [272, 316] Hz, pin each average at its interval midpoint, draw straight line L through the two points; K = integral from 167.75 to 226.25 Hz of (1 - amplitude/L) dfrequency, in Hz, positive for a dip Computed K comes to 3.2 Hz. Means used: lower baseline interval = 9.47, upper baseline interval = 12.2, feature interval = 9.84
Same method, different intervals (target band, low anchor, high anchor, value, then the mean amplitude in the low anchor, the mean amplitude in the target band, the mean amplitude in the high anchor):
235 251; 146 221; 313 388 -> -2.03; 9.69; 11.5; 11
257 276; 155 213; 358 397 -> -3.42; 9.64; 11.7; 10.4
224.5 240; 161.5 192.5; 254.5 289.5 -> -0.54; 9.42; 11.4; 12.1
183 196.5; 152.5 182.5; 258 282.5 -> 0.91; 9.47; 9.35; 12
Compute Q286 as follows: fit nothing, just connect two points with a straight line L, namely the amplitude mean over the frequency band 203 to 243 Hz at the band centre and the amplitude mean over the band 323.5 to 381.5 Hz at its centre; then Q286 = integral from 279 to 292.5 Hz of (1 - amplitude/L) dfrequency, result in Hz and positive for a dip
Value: -2.2 Hz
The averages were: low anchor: 10.8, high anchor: 11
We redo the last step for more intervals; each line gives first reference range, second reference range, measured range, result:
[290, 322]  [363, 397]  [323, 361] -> -0.1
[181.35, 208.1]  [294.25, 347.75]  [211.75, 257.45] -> -4.3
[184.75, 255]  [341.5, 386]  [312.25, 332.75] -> -1.8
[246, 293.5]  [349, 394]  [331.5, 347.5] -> -0.7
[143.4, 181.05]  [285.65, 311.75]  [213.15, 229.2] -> 0.1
